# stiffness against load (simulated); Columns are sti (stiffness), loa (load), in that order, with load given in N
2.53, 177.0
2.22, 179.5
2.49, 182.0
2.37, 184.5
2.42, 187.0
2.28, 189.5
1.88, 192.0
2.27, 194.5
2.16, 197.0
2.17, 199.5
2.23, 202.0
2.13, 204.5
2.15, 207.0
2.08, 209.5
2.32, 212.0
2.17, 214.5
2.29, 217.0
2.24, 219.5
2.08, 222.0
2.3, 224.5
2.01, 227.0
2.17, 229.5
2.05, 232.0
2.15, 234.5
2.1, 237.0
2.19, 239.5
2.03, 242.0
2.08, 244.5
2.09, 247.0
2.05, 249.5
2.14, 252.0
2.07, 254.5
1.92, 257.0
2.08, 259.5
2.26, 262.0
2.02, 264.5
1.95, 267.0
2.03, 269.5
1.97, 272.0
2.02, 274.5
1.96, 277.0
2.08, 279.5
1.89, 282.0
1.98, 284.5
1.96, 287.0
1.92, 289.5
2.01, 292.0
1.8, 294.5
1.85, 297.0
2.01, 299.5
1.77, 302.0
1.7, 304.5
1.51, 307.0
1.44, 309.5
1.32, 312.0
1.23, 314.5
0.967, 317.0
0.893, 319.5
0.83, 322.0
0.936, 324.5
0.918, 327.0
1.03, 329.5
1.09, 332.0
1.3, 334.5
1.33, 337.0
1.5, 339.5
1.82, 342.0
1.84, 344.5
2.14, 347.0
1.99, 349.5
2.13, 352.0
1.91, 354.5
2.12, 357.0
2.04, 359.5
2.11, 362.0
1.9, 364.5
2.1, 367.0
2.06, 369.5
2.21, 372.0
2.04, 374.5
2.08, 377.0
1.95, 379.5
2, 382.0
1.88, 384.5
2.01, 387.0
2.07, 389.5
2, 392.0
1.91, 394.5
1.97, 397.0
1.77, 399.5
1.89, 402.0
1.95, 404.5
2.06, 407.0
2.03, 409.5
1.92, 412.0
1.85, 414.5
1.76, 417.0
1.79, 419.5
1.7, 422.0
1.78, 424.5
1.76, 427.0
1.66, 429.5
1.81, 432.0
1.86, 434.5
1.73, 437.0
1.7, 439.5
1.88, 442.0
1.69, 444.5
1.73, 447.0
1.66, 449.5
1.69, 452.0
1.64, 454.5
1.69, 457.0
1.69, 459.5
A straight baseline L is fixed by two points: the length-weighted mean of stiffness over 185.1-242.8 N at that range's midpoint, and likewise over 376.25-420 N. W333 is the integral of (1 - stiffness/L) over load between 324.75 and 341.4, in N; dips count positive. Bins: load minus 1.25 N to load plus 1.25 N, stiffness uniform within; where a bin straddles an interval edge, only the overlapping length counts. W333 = 6.7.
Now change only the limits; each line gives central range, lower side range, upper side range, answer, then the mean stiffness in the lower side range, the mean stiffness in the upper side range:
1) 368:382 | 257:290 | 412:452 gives -1.6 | 2.01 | 1.76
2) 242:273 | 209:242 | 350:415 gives 1.1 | 2.16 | 2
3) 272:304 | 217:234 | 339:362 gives 2.0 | 2.15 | 1.97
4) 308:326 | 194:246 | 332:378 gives 8.0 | 2.16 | 1.9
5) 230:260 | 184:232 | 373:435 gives 0.8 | 2.19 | 1.9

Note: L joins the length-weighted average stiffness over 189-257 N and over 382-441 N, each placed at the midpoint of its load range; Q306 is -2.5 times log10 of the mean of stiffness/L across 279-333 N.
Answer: 0.33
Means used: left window 2.14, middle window 1.5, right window 1.87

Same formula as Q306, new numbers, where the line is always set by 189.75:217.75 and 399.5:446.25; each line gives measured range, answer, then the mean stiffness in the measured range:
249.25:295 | 0.028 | 2.01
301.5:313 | 0.288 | 1.54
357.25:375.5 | -0.086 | 2.07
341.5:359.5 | -0.037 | 2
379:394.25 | -0.058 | 1.98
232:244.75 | 0.004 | 2.11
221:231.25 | -0.001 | 2.14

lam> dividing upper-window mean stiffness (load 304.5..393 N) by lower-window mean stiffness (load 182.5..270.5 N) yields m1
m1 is 0.78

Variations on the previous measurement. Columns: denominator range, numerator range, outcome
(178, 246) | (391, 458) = 0.83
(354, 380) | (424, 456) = 0.85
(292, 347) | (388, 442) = 1.31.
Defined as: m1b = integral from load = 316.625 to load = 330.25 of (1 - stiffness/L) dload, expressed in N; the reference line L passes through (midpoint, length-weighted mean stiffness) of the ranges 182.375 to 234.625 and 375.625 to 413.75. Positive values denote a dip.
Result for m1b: 7.5 N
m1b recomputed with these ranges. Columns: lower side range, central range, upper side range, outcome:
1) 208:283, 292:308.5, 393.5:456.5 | 1.8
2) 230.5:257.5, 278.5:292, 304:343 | -2.7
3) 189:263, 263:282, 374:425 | 0.7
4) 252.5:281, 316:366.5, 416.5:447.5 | 9.3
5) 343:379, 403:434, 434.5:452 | -0.2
